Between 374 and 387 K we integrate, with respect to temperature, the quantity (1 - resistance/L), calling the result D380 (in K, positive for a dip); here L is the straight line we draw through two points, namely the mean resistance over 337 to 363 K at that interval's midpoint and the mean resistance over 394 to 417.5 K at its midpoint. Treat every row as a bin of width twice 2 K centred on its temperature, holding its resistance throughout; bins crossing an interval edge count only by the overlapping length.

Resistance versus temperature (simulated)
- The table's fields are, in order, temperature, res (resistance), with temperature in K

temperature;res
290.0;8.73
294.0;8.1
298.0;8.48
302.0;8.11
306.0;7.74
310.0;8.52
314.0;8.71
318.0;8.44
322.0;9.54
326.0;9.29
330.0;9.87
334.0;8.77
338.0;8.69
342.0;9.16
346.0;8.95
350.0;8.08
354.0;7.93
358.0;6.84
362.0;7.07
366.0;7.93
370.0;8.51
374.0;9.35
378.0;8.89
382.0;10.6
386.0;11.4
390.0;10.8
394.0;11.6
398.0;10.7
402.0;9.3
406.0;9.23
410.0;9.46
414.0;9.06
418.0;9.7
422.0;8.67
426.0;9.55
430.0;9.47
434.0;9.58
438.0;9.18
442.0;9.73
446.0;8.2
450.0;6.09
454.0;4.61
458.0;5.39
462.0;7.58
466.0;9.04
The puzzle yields -1.5 K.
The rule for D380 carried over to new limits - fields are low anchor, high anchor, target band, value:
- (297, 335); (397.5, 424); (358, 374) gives 2.1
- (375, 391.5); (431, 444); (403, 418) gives 0.9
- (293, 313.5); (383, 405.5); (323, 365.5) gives 3.7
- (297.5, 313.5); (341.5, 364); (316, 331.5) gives -2.2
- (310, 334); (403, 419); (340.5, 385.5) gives 3.1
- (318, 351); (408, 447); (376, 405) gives -3.9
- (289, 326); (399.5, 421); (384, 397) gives -2.9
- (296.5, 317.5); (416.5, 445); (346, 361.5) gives 1.7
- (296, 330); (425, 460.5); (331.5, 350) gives -0.7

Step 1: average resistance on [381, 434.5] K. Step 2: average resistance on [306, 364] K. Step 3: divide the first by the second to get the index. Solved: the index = 1.16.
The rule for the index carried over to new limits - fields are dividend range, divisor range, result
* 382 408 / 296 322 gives 1.25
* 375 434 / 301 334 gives 1.12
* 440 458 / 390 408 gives 0.68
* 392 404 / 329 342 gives 1.16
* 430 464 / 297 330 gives 0.88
